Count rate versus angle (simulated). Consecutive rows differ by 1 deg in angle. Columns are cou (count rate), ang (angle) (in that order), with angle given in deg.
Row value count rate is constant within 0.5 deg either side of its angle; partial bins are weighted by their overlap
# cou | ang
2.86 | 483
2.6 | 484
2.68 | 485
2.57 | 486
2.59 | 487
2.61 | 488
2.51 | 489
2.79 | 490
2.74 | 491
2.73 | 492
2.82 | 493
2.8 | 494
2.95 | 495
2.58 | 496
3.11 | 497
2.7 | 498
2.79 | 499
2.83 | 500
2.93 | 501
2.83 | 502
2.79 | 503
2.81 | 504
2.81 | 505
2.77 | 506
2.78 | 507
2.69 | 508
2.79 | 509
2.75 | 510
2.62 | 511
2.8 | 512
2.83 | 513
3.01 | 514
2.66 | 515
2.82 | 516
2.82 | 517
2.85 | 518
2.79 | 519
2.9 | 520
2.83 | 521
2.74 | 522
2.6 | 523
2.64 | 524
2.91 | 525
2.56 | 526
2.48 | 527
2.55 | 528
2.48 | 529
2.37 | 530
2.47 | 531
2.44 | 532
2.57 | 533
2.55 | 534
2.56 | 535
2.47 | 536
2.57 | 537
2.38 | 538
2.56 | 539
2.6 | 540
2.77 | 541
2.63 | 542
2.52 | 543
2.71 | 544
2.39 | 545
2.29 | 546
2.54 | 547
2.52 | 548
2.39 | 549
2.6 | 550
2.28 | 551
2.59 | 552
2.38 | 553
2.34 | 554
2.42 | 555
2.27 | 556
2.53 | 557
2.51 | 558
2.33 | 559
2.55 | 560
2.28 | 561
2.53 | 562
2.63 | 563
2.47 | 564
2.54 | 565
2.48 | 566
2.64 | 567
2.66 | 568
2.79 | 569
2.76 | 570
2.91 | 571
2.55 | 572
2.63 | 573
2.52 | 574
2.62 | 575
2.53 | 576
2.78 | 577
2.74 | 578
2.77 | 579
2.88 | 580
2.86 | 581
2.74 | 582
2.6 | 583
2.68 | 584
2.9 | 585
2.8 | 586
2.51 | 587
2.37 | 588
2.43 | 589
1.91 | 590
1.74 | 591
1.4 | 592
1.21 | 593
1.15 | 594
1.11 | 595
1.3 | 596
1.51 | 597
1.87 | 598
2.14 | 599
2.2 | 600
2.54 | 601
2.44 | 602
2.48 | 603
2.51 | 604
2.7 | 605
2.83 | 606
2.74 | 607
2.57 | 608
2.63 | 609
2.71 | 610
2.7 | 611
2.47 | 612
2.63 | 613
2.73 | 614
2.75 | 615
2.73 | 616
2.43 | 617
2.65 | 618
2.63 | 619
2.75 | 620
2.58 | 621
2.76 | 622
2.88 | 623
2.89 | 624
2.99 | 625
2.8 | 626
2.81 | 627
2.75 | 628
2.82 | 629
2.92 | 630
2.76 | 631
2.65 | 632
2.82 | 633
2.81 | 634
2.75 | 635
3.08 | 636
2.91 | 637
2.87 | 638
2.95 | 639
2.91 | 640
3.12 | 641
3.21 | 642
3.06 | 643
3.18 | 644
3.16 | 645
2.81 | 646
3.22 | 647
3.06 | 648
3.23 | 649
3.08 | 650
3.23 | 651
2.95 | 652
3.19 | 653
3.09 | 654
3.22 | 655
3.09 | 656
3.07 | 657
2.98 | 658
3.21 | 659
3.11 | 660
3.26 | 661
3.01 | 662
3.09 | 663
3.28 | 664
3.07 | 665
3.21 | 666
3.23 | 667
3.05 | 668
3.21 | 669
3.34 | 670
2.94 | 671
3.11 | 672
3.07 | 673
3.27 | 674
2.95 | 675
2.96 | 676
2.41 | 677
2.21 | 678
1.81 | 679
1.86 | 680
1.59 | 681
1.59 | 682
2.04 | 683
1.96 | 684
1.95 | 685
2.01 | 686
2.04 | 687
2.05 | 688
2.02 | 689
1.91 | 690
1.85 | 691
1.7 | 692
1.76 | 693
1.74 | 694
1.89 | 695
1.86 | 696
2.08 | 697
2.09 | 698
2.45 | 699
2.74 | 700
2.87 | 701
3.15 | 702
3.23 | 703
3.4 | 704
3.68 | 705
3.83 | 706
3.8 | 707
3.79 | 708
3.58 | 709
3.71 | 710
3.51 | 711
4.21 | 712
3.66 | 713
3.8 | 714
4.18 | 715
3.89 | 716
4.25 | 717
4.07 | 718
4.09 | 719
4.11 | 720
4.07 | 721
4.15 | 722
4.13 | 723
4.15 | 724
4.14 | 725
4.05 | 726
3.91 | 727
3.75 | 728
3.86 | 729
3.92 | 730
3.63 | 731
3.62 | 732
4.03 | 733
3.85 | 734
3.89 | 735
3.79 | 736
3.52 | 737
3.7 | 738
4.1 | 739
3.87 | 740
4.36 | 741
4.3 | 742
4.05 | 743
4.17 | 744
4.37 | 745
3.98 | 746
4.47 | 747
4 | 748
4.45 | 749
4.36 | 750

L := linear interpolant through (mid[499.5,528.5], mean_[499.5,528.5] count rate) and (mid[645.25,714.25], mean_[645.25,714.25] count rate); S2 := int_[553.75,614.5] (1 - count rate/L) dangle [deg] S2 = 7.92 deg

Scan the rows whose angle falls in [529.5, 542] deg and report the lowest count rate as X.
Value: 2.37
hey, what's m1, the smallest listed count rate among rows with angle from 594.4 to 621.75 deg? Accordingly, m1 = 1.11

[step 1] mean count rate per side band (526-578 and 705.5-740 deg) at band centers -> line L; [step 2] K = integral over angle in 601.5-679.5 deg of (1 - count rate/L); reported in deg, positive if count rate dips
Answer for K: 8.40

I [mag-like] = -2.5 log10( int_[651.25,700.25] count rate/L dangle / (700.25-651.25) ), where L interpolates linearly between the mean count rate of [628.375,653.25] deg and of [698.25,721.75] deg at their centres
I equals 0.27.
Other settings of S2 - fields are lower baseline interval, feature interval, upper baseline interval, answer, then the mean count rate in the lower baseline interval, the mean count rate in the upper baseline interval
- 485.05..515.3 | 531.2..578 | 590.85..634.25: 1.3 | 2.77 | 2.45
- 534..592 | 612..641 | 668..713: -2.3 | 2.53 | 2.64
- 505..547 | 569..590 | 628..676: 1.2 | 2.65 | 3.05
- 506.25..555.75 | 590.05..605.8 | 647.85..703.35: 4.3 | 2.61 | 2.63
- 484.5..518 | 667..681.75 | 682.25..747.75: 2.5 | 2.77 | 3.36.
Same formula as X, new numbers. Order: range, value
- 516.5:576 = 2.27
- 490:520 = 2.58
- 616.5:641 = 2.43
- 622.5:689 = 1.59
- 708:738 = 3.51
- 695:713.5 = 1.86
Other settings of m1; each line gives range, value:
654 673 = 2.94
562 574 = 2.47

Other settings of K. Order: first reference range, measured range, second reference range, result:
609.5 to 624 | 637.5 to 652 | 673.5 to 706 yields -3.1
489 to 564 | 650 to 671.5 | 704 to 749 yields 2.4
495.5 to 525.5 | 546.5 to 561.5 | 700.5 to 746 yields 2.9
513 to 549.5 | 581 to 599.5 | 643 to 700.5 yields 4.1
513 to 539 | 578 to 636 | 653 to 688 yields 4.4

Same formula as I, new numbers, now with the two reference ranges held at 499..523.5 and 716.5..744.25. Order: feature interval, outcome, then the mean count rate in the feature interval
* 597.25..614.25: 0.30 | 2.5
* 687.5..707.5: 0.46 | 2.5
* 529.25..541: 0.16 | 2.51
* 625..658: 0.17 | 2.99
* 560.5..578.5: 0.19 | 2.61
